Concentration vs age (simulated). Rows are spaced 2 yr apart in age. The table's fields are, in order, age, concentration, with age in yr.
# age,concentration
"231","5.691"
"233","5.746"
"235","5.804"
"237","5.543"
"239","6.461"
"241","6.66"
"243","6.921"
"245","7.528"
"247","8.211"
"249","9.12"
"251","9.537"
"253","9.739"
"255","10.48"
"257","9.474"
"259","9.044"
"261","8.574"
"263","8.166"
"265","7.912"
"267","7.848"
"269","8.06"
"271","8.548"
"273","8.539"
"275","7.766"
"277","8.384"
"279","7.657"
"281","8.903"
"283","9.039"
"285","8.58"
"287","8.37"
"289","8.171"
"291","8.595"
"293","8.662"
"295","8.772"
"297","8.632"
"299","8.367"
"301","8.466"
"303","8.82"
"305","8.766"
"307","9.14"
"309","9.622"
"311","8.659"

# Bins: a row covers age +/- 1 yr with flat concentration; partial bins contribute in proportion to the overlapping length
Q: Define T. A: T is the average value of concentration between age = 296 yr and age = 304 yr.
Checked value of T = 8.57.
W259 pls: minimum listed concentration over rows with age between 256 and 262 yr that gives 8.574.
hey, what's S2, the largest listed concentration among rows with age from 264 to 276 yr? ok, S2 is 8.548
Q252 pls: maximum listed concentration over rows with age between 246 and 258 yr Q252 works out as 10.48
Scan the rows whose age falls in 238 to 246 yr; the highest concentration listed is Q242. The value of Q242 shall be 7.528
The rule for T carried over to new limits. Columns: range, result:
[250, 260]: 9.65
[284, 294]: 8.48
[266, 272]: 8.15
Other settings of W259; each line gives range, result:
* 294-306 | 8.367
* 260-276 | 7.766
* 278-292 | 7.657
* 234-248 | 5.543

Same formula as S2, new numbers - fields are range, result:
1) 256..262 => 9.474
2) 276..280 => 8.384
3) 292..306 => 8.82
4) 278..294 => 9.039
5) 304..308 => 9.14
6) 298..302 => 8.466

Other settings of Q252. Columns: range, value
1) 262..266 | 8.166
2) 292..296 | 8.772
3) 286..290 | 8.37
